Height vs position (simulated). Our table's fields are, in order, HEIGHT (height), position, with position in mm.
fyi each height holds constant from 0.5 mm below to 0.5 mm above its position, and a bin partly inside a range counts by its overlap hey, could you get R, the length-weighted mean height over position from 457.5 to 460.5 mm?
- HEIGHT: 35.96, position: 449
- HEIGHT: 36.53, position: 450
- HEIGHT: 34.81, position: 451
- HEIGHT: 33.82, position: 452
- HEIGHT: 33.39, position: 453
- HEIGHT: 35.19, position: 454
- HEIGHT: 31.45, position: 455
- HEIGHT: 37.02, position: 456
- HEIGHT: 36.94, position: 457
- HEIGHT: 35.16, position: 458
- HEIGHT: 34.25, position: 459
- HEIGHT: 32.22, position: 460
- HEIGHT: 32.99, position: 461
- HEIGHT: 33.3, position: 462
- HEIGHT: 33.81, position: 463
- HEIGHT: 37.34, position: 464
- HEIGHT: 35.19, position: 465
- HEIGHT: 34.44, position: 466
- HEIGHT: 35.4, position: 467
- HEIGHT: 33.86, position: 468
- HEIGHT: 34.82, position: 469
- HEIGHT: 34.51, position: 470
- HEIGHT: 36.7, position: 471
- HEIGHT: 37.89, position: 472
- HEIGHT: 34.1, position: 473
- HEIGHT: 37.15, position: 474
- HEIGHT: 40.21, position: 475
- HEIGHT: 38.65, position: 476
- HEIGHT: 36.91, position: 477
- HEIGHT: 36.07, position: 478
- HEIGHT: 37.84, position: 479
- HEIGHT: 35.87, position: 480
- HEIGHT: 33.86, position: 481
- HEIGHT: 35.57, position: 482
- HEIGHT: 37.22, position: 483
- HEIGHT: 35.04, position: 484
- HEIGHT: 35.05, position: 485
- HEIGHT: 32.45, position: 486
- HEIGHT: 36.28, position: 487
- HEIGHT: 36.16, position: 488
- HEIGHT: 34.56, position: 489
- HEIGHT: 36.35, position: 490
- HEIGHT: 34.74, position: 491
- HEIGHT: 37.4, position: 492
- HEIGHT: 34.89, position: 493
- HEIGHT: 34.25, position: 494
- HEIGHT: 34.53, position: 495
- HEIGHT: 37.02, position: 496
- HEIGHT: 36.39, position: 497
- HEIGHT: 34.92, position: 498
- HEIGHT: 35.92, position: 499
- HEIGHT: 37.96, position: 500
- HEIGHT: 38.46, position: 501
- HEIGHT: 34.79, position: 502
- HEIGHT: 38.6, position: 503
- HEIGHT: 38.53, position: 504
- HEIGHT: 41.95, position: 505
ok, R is 33.9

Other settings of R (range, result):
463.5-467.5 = 35.6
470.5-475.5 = 37.2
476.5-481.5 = 36.1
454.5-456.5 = 34.2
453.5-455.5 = 33.3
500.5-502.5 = 36.6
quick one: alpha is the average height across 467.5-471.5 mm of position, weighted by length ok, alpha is 35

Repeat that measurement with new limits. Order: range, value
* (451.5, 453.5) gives 33.6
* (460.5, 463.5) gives 33.4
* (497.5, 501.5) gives 36.8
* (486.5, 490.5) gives 35.8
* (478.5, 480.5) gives 36.9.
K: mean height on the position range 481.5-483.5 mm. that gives 36.4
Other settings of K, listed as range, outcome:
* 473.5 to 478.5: 37.8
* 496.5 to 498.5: 35.7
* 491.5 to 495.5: 35.3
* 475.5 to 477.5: 37.8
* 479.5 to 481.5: 34.9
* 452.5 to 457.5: 34.8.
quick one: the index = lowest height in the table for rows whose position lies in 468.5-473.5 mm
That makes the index 34.1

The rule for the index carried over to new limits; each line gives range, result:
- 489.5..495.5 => 34.25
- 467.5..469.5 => 33.86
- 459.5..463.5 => 32.22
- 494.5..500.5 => 34.53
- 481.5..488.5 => 32.45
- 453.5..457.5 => 31.45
